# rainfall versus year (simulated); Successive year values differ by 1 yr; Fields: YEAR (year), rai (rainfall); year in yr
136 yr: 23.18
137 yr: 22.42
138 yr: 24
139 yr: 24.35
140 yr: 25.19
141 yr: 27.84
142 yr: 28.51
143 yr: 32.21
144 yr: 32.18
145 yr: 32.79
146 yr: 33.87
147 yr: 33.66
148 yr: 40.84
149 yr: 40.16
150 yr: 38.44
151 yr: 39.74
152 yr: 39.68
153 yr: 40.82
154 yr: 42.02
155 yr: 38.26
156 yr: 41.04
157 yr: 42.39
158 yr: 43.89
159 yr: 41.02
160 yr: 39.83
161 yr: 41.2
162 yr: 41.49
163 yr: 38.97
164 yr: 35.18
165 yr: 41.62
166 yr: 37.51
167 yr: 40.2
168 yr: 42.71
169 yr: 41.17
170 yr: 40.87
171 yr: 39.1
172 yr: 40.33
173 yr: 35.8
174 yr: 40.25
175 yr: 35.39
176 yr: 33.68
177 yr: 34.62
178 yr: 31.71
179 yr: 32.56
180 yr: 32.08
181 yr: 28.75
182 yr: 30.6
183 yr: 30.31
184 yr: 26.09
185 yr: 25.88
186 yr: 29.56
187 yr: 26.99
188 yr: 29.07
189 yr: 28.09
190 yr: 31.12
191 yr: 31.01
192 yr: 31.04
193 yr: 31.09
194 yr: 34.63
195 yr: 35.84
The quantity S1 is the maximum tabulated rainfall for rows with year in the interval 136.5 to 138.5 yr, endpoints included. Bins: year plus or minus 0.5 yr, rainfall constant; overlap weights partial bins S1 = 24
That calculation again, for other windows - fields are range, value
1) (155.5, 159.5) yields 43.89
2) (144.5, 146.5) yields 33.87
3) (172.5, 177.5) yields 40.25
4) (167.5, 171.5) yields 42.71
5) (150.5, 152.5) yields 39.74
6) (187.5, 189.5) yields 29.07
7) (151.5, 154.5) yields 42.02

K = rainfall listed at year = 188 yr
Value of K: 29.07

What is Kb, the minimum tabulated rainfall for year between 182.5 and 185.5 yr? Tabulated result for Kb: 25.88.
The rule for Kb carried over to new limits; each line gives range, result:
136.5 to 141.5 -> 22.42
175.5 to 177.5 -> 33.68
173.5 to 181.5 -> 28.75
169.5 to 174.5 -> 35.8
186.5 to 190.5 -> 26.99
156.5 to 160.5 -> 39.83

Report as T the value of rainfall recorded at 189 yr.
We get 28.09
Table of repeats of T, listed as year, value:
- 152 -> 39.68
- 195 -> 35.84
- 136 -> 23.18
